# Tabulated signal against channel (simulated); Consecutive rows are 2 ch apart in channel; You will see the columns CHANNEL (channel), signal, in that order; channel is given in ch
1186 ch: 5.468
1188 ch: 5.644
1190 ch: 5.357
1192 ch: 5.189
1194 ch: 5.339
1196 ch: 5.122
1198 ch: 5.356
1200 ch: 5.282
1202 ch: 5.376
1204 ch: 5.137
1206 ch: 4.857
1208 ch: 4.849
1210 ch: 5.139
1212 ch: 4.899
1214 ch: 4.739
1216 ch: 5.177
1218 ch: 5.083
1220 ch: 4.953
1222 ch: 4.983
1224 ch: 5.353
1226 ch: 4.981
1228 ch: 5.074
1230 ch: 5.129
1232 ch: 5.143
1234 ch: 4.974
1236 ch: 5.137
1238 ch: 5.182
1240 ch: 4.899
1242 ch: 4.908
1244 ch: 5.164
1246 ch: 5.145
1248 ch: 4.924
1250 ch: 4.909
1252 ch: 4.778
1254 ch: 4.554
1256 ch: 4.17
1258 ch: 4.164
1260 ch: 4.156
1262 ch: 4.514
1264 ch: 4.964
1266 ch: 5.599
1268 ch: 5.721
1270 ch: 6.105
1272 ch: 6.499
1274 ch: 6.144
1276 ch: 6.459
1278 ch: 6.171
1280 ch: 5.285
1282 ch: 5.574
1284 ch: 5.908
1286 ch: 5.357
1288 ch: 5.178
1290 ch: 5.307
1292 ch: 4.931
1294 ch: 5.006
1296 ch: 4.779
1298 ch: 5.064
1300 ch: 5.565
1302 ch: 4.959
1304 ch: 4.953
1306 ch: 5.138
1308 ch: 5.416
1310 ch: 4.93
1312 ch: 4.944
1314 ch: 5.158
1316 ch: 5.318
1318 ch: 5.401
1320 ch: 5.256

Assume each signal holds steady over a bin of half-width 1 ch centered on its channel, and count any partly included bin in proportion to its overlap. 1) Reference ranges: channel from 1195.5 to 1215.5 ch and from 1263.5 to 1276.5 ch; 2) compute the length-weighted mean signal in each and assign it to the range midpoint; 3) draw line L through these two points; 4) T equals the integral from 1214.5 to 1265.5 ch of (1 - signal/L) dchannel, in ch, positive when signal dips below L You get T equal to 5.8 ch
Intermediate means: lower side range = 5.08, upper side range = 5.94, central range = 4.9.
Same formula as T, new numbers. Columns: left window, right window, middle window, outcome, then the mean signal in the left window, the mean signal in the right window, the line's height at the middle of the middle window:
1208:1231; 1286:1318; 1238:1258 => 1.01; 5.04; 5.13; 5.07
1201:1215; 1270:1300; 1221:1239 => 0.19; 5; 5.57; 5.16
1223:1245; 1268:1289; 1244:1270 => 2.95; 5.09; 5.86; 5.49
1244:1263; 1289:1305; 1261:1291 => -4.95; 4.62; 5.07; 4.85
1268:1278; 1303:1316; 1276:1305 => 1.87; 6.23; 5.11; 5.69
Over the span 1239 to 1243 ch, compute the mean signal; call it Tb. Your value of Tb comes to 4.9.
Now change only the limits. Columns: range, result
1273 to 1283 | 5.93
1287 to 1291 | 5.24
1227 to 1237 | 5.09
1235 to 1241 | 5.07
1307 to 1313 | 5.1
